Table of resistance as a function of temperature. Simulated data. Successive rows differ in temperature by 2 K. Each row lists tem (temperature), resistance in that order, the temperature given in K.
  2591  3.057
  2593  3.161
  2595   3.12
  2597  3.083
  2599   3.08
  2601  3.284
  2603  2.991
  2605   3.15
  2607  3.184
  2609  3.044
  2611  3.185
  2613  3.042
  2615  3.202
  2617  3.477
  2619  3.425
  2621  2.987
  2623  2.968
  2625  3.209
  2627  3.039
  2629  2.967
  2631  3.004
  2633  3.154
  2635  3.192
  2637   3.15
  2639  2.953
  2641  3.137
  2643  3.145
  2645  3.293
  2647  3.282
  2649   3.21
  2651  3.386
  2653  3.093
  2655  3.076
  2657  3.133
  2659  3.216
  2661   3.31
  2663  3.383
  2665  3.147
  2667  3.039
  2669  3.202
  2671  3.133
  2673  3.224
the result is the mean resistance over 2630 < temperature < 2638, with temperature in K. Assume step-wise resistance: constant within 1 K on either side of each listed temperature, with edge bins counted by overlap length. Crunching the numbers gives 3.12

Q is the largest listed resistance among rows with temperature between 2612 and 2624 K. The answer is 3.477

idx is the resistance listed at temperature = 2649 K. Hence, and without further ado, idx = 3.21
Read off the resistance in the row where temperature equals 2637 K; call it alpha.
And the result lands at 3.15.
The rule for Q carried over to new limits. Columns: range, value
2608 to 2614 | 3.185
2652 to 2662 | 3.31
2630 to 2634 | 3.154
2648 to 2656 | 3.386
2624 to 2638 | 3.209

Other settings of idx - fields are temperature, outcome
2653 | 3.093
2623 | 2.968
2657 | 3.133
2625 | 3.209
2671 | 3.133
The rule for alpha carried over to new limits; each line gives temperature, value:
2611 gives 3.185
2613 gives 3.042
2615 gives 3.202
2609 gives 3.044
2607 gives 3.184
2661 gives 3.31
